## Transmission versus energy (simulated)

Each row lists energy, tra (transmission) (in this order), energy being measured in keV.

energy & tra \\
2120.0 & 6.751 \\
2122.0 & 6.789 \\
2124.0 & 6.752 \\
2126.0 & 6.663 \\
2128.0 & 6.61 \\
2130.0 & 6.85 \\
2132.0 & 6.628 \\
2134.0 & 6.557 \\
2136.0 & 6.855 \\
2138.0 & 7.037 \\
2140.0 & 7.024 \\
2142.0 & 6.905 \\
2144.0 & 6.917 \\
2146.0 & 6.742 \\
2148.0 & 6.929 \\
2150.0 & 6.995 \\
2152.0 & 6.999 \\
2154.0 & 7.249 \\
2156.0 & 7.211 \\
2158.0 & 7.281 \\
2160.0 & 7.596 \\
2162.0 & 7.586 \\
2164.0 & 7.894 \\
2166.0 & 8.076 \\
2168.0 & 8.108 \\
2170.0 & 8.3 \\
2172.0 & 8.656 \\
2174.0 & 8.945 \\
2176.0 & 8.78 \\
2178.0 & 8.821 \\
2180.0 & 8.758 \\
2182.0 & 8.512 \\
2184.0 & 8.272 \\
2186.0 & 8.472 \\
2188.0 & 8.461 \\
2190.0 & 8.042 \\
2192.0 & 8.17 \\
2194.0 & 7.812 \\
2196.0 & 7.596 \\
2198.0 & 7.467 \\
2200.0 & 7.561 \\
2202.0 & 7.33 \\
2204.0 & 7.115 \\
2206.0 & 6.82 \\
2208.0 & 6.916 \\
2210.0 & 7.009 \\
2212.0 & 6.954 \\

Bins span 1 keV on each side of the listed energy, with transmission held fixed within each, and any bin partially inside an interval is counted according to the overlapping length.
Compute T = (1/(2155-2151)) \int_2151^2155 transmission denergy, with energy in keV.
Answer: 7.12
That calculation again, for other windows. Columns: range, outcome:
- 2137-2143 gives 6.99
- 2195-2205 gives 7.41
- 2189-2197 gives 7.9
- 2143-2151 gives 6.9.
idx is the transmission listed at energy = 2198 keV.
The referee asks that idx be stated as 7.467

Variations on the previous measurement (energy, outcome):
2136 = 6.855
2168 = 8.108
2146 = 6.742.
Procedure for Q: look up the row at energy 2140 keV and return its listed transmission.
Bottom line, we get 7.024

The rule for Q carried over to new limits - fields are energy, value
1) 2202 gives 7.33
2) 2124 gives 6.752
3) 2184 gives 8.272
